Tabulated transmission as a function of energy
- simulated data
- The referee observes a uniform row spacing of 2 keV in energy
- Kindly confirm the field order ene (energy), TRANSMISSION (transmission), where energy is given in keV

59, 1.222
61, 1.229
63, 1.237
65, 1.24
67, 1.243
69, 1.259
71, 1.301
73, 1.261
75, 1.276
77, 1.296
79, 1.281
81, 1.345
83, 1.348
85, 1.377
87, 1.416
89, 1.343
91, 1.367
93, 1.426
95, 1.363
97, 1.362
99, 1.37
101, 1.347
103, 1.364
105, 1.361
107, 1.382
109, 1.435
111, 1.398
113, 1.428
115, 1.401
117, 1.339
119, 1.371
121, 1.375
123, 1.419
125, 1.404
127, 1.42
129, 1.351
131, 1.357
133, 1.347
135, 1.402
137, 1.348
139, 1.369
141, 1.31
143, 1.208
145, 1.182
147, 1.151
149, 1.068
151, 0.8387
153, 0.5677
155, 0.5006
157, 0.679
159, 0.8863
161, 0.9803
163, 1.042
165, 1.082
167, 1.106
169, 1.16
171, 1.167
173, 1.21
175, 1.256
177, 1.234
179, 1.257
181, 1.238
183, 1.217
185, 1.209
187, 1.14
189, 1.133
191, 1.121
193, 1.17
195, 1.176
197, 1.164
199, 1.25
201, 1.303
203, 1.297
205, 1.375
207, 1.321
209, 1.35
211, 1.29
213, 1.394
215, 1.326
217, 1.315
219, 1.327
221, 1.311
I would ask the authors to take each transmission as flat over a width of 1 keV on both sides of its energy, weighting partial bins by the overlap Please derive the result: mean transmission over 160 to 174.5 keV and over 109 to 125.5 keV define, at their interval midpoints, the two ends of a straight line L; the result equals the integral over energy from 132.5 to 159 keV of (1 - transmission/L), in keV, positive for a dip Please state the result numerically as 3.9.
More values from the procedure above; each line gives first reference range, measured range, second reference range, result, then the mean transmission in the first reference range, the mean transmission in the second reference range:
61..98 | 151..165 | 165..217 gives 5.1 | 1.32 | 1.23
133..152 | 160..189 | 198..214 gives 2.4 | 1.22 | 1.32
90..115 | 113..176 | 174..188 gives 6.1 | 1.38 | 1.22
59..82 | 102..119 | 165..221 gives -1.7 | 1.27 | 1.24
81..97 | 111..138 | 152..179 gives -4.1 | 1.37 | 1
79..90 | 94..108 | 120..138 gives 0.0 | 1.36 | 1.38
